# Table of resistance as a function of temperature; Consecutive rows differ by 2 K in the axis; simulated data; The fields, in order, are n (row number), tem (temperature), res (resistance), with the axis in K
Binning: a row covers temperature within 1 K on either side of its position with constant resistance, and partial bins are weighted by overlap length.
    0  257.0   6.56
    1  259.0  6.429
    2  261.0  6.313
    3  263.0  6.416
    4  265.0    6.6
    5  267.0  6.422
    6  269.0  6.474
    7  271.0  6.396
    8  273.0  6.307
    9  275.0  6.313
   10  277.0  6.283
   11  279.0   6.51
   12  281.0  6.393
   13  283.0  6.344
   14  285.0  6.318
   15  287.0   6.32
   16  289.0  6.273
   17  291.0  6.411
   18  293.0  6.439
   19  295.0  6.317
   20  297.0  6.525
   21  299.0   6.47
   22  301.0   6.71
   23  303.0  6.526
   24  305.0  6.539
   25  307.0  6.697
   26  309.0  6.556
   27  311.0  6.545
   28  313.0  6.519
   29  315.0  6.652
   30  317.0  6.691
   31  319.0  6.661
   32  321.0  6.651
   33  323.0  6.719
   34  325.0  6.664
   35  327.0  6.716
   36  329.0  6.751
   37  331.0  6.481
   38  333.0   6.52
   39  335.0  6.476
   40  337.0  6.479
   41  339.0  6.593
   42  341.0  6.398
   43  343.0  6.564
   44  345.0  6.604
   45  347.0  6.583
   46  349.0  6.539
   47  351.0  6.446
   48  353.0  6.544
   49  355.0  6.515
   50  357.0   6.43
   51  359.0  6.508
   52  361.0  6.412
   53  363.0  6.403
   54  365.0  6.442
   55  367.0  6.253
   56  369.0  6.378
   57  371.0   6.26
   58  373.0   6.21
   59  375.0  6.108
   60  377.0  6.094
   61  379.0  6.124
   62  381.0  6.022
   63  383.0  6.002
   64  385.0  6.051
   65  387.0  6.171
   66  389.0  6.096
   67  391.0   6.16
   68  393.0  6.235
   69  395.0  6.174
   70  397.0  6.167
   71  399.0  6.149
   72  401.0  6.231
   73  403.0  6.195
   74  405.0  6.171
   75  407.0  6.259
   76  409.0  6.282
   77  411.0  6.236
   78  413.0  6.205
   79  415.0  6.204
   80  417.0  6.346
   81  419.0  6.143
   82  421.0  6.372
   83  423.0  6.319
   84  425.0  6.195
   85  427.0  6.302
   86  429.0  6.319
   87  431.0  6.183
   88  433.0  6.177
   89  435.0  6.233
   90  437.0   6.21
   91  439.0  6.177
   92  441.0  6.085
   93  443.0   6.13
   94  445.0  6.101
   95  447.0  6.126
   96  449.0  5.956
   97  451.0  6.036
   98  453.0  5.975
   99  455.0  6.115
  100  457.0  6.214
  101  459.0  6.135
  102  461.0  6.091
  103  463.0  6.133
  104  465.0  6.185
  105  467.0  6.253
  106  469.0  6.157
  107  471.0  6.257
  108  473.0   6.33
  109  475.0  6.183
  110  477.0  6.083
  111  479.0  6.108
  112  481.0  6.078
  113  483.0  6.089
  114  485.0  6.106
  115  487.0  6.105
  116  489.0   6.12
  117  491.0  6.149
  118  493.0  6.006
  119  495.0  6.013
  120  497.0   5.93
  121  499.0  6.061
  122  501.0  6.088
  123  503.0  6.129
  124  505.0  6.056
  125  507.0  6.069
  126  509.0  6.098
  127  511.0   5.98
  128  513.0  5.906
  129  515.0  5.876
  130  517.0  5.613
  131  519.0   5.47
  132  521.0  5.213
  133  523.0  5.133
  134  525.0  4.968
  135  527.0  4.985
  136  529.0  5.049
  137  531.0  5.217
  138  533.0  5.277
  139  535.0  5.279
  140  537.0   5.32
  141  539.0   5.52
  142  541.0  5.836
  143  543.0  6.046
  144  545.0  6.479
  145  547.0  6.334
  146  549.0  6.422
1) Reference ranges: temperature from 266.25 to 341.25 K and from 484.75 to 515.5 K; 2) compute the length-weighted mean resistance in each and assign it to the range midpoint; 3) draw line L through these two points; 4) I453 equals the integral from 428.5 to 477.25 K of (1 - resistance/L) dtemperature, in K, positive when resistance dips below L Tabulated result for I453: 0.01 K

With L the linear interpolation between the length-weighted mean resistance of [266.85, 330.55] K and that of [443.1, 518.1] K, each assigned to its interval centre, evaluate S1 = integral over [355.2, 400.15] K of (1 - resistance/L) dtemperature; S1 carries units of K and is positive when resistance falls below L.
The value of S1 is 0.67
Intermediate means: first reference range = 6.5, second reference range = 6.08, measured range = 6.23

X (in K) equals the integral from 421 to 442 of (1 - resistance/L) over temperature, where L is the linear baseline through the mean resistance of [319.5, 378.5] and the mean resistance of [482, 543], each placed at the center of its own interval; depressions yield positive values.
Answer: -0.4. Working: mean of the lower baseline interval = 6.47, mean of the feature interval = 6.23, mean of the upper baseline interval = 5.73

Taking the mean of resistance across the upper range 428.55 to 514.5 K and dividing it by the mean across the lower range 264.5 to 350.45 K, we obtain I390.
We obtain 0.94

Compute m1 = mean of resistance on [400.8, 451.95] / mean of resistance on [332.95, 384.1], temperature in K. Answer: 1.0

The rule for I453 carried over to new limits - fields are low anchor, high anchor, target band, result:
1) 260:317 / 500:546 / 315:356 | -1.9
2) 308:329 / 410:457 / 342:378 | 0.4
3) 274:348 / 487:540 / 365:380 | 0.1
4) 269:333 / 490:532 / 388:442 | -1.2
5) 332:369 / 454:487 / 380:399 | 0.8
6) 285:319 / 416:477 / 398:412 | 0.1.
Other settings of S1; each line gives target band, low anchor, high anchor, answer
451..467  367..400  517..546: -1.0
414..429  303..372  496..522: -0.1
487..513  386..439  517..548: -1.7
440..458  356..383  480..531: -0.3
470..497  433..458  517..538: -2.0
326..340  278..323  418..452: -0.3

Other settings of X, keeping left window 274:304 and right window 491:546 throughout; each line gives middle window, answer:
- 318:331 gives -0.78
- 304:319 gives -0.62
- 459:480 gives -1.17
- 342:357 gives -0.75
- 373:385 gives 0.10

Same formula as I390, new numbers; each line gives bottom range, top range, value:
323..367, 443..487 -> 0.94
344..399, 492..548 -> 0.91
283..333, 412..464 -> 0.94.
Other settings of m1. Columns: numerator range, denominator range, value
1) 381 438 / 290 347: 0.94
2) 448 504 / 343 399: 0.97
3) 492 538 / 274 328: 0.87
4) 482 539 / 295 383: 0.88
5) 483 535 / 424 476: 0.93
